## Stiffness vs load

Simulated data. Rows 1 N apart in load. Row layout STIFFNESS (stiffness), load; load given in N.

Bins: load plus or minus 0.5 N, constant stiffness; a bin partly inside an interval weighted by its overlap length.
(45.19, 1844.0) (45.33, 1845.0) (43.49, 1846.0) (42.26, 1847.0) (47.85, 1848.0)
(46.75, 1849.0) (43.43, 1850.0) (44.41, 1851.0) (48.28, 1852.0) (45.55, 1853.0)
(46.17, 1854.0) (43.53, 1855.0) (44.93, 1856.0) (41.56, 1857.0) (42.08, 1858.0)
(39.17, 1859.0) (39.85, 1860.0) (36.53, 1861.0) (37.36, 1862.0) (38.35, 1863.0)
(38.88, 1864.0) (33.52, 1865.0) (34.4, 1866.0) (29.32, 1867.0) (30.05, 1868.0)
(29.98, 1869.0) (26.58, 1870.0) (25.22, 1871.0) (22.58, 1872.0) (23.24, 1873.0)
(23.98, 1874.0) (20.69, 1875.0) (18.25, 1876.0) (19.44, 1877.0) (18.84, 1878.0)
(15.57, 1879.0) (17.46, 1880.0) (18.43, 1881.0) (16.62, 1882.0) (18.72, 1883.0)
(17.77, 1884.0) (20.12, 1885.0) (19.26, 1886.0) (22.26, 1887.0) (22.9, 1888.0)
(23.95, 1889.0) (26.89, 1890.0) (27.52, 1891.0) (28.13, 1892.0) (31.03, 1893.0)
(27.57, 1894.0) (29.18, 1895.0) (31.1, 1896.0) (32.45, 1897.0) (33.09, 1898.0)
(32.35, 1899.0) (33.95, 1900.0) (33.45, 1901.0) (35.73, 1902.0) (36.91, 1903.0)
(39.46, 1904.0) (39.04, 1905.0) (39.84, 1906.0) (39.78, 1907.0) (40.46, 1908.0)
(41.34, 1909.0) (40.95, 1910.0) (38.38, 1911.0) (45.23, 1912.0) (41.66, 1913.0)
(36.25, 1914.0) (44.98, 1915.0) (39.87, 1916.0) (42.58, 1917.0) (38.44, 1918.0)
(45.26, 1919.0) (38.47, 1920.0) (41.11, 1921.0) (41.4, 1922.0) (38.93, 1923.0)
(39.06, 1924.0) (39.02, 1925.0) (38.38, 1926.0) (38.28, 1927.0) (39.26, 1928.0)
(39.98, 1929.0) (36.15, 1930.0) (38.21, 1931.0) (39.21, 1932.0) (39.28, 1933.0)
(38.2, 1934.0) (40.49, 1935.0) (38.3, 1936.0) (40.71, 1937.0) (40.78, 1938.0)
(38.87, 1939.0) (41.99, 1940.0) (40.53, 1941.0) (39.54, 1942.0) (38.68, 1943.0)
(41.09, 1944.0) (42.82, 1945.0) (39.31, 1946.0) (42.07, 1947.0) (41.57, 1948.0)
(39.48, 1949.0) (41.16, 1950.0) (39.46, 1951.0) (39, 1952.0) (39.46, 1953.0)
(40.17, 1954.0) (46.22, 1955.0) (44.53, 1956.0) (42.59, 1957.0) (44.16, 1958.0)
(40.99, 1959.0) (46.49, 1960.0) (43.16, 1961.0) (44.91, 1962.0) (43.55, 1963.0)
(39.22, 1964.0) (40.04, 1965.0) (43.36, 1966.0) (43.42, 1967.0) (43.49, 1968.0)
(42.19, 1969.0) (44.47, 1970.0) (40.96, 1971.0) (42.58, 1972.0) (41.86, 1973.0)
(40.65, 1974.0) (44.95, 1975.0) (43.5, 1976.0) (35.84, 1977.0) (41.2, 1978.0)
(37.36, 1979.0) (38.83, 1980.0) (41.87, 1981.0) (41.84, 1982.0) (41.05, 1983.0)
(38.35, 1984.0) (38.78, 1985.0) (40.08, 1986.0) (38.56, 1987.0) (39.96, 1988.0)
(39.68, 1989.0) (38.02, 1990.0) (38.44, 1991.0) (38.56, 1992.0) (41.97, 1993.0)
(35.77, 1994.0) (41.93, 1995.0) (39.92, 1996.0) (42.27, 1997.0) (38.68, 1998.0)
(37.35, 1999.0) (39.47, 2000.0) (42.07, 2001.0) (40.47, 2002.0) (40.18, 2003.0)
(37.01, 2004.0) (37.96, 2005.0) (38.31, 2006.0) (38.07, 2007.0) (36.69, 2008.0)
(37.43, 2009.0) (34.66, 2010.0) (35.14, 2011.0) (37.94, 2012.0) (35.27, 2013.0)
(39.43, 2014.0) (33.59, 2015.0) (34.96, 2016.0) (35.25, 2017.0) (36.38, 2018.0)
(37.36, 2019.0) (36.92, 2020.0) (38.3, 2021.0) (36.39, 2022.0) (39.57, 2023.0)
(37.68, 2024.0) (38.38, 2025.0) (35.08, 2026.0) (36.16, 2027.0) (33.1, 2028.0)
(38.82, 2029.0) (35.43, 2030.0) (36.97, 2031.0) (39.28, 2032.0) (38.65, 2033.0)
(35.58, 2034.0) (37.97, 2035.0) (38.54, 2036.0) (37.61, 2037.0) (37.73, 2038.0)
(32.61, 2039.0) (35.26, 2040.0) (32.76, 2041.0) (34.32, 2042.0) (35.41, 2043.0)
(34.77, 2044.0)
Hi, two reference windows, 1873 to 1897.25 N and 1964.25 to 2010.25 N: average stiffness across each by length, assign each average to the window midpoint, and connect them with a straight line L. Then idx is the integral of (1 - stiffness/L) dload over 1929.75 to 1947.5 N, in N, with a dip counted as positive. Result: -4.5 N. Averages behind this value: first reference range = 22.7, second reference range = 40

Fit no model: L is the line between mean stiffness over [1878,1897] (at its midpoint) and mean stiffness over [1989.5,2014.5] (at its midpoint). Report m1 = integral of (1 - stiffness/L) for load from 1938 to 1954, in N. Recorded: -4.8 N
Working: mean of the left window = 23.2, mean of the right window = 38.5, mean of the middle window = 40.3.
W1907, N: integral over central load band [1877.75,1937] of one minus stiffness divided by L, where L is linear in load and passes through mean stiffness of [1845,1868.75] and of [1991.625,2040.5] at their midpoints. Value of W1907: 8.7 N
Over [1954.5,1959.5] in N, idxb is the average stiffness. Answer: 43.7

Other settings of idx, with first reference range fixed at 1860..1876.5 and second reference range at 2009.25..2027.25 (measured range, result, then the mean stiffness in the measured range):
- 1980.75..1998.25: -2.2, 39.7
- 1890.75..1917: -4.2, 36.3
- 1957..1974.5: -4.4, 42.7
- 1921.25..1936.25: -3.0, 39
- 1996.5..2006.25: -1.0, 39.4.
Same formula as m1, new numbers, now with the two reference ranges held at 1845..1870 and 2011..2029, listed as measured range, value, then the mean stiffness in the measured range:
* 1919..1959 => -2.0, 40.3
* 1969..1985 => -1.5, 41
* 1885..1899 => 4.3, 27.3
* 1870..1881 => 5.3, 20.7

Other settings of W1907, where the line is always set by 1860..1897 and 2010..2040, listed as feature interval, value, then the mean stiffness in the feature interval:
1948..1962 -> -4.71 N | 42.2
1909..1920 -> -4.89 N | 41.2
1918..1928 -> -3.67 N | 39.9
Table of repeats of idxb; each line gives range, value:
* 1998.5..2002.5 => 39.8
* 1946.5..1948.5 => 41.8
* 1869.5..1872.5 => 24.8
